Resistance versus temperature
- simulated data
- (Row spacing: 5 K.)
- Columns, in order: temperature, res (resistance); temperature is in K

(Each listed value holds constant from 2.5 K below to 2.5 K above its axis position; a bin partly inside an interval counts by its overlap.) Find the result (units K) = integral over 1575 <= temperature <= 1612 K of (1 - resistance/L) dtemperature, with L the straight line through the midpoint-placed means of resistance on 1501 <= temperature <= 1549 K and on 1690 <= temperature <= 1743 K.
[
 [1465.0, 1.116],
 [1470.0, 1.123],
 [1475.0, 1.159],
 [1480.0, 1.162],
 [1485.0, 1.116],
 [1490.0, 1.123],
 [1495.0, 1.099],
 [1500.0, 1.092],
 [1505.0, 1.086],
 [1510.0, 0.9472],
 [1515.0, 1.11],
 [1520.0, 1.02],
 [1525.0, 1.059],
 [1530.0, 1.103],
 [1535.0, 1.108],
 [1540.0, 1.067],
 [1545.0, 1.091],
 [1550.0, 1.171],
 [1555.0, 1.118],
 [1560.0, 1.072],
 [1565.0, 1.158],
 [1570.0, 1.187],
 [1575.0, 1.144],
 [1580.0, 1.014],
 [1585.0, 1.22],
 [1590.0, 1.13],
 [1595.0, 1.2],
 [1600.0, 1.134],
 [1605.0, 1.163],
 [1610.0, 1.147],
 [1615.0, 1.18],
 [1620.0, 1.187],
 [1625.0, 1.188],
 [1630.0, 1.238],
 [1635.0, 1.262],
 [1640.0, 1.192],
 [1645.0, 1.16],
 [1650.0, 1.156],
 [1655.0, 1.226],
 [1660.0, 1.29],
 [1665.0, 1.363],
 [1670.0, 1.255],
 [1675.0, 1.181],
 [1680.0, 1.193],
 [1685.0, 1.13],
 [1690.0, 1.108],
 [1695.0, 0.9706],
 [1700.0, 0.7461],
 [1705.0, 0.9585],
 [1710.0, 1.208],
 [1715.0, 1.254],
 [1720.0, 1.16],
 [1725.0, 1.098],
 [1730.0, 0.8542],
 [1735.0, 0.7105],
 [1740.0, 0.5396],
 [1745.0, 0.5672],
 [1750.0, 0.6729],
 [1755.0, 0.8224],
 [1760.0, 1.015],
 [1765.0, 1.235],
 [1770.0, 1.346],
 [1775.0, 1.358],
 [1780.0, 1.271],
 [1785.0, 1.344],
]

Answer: -4.2 K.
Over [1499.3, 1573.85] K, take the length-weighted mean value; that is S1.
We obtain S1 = 1.09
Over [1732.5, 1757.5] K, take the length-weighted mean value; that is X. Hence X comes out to 0.663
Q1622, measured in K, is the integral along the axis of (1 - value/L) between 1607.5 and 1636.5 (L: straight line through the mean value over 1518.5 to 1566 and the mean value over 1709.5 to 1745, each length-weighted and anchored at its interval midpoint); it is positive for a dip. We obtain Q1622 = -4.9 K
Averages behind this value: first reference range 1.1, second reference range 0.933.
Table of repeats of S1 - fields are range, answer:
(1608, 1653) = 1.19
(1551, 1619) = 1.15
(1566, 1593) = 1.14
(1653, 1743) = 1.07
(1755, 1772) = 1.14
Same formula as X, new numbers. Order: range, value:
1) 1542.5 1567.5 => 1.12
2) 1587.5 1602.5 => 1.15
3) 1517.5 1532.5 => 1.06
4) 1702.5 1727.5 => 1.14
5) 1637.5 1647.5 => 1.18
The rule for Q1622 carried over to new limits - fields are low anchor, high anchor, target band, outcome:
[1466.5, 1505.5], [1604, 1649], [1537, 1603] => 1.8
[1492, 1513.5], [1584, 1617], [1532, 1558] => -0.1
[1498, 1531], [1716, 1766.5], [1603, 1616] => -2.4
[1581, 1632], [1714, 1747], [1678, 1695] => -2.4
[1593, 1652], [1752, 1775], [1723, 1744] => 6.6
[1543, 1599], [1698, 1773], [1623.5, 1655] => -4.2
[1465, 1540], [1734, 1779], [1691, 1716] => -1.3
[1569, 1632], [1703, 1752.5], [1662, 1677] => -3.6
